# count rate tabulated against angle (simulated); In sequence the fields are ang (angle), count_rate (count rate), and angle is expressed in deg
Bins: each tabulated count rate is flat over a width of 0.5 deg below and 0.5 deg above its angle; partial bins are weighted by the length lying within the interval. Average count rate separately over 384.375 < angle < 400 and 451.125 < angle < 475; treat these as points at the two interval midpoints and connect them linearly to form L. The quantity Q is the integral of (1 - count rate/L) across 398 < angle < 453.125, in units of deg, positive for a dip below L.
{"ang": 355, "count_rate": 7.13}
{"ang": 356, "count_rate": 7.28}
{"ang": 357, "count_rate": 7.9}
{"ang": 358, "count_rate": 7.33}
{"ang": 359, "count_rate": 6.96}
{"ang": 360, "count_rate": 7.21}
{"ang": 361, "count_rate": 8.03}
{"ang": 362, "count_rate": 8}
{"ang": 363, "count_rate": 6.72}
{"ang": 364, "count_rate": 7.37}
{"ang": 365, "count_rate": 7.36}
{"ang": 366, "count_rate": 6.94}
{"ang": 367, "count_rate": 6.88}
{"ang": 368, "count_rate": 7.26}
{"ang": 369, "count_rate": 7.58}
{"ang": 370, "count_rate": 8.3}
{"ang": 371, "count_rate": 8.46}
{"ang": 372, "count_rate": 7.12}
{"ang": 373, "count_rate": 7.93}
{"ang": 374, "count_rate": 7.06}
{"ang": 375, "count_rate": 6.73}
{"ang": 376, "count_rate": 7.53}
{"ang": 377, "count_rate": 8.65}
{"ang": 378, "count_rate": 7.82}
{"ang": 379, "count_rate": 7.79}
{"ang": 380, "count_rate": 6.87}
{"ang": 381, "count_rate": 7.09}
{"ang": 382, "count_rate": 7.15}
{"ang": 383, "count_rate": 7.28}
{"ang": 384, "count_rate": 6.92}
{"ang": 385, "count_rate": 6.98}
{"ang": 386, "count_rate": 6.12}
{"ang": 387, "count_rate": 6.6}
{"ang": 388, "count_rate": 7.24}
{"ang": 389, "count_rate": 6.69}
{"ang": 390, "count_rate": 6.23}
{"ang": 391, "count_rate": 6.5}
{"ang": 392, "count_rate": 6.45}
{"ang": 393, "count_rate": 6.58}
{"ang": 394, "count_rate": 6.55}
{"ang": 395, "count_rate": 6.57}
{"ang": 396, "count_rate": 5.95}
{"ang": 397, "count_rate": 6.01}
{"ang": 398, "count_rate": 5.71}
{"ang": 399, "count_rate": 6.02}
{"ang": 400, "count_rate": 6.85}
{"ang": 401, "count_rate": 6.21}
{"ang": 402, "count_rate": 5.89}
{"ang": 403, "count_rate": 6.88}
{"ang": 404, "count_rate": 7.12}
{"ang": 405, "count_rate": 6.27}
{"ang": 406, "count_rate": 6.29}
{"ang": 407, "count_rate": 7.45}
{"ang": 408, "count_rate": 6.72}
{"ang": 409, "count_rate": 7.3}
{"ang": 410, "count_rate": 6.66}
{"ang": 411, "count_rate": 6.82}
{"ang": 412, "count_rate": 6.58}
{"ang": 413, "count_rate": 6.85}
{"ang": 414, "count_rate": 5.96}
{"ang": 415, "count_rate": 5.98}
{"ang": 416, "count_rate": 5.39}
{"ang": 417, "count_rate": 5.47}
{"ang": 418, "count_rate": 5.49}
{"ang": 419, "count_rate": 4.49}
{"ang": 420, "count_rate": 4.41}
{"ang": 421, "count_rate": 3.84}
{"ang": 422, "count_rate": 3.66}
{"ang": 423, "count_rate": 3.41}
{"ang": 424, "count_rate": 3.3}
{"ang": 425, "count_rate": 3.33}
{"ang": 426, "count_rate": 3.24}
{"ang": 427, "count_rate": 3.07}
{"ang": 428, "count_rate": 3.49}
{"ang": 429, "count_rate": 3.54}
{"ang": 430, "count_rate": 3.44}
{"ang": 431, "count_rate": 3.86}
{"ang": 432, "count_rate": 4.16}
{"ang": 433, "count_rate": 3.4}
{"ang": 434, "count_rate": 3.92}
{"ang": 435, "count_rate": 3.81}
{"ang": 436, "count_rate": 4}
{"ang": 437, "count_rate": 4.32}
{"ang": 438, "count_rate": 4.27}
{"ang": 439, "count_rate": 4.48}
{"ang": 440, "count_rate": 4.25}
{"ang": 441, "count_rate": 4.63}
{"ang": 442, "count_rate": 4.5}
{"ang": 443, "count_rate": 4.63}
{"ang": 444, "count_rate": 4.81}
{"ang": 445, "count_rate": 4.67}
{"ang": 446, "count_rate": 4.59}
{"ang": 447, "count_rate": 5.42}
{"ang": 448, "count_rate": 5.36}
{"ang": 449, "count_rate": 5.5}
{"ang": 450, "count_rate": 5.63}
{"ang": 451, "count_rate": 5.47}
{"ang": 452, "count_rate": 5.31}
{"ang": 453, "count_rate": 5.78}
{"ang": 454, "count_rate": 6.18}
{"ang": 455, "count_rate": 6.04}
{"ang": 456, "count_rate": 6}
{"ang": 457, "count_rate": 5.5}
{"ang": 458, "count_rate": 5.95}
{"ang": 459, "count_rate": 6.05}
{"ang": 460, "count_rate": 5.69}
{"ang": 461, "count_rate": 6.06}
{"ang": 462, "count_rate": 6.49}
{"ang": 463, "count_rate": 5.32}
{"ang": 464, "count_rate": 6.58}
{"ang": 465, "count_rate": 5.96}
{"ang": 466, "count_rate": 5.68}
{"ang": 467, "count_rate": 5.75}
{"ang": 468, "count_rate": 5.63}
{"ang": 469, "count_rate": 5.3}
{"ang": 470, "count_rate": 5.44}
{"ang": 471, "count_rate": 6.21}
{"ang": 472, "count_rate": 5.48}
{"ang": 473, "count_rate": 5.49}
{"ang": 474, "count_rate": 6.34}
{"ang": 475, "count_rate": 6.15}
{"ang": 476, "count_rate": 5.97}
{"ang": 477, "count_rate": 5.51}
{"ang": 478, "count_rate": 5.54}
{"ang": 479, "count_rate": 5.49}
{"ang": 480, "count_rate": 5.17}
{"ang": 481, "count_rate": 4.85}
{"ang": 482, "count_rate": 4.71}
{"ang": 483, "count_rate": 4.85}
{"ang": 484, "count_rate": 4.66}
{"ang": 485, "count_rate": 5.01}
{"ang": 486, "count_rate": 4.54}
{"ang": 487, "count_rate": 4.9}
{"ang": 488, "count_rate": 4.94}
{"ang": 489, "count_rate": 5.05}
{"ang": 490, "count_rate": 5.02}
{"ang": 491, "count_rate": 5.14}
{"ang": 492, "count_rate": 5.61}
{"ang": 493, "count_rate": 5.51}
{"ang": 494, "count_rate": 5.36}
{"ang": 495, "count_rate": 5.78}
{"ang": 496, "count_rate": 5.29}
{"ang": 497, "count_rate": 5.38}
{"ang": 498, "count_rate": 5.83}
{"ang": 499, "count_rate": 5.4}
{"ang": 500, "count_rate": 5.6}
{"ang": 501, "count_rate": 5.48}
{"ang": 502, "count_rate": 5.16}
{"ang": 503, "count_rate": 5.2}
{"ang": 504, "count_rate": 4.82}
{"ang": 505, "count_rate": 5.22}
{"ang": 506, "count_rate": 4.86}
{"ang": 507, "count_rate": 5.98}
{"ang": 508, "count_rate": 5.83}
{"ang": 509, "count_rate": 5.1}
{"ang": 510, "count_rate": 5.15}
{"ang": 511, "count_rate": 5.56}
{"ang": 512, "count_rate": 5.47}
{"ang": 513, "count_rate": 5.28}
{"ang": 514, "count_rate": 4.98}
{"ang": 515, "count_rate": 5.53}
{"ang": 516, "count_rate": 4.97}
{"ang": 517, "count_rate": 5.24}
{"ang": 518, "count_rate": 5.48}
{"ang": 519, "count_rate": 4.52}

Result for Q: 9.9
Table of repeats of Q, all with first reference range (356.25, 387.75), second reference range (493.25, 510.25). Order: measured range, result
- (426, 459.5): 8.3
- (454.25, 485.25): 1.2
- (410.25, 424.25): 3.1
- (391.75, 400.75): 0.9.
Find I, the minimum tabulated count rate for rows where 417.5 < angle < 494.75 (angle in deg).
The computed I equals 3.07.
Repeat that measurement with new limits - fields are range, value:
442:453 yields 4.5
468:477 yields 5.3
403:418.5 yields 5.39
